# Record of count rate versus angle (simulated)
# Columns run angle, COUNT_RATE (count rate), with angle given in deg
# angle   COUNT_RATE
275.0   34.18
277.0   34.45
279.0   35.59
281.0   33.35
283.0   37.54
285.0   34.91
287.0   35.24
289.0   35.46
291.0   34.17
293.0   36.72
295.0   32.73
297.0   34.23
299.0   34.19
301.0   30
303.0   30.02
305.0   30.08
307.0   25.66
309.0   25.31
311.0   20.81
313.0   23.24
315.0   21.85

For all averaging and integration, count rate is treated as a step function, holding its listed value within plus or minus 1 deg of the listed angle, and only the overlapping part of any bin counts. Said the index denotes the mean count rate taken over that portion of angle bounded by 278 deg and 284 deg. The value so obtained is 35.5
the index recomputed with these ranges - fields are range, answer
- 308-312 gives 23.1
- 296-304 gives 32.1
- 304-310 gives 27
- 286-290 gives 35.4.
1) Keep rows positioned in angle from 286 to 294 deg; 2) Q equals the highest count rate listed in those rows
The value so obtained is 36.72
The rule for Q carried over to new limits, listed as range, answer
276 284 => 37.54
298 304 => 34.19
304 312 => 30.08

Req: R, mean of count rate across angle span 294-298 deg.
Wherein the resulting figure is 33.5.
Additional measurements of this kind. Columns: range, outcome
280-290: 35.3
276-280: 35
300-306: 30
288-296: 34.8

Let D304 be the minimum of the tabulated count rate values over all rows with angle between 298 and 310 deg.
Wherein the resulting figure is 25.31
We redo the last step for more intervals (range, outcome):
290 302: 30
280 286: 33.35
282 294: 34.17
